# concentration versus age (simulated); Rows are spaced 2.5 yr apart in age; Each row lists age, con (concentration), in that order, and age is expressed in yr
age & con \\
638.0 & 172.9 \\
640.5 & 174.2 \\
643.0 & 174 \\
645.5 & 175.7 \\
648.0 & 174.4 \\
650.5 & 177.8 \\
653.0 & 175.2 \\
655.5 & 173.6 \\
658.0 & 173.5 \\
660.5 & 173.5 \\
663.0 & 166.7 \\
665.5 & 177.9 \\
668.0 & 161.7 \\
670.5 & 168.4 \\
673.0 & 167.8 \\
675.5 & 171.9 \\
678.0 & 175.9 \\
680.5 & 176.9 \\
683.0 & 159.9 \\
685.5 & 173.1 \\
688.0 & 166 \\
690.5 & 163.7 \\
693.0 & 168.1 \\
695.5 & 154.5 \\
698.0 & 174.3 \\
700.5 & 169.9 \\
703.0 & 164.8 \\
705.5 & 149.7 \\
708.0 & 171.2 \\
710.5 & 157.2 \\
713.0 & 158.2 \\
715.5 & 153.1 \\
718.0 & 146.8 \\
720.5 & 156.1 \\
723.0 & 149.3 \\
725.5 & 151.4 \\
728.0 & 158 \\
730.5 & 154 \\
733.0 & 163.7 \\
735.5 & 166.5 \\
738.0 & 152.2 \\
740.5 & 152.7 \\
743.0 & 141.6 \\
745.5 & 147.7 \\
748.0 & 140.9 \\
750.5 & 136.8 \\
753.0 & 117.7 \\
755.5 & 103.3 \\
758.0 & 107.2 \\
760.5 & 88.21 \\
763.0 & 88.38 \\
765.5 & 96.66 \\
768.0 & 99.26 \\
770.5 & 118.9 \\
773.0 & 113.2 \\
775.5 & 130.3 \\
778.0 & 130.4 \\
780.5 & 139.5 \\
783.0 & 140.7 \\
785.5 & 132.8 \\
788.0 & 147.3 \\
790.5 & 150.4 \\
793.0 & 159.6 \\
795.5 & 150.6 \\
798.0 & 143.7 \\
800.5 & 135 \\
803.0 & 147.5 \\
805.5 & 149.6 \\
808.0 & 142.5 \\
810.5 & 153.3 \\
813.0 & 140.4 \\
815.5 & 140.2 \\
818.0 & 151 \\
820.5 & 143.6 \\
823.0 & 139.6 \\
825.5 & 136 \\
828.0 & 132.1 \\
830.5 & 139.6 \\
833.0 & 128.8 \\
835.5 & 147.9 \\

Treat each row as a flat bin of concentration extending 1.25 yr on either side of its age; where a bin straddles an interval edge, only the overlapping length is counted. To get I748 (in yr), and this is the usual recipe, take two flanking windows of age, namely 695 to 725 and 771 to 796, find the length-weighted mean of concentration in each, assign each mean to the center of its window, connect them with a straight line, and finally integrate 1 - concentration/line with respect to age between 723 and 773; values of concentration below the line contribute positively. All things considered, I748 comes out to 6.05 yr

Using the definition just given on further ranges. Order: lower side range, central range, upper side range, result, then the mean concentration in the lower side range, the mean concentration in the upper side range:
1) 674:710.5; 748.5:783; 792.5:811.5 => 8.74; 167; 147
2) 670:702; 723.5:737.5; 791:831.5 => 0.17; 168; 144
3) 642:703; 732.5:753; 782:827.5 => 1.17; 170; 144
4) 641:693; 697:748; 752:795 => -3.84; 171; 122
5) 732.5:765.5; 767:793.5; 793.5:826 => 0.94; 129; 145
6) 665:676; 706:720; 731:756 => -0.23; 169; 144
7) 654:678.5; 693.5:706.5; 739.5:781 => -0.89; 171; 120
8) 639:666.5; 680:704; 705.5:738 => -0.39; 174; 157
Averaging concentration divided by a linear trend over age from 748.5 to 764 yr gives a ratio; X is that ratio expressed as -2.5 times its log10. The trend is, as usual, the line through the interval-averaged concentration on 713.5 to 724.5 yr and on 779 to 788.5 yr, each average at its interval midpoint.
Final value 0.31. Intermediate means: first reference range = 152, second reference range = 139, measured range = 109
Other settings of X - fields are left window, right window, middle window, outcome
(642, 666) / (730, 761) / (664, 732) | -0.046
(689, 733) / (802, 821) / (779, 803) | 0.032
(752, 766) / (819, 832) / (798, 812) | -0.151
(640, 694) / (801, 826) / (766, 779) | 0.284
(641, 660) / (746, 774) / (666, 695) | -0.074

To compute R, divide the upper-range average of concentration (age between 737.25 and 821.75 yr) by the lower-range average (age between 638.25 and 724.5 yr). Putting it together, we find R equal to 0.80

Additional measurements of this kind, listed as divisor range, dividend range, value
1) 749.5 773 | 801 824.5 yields 1.36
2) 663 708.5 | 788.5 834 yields 0.86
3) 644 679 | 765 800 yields 0.77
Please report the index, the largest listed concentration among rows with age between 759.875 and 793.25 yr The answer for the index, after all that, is 159.6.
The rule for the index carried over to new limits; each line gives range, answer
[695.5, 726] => 174.3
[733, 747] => 166.5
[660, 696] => 177.9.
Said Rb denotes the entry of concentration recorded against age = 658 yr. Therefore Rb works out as 173.5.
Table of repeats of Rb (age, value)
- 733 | 163.7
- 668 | 161.7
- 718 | 146.8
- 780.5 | 139.5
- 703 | 164.8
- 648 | 174.4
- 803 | 147.5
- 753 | 117.7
